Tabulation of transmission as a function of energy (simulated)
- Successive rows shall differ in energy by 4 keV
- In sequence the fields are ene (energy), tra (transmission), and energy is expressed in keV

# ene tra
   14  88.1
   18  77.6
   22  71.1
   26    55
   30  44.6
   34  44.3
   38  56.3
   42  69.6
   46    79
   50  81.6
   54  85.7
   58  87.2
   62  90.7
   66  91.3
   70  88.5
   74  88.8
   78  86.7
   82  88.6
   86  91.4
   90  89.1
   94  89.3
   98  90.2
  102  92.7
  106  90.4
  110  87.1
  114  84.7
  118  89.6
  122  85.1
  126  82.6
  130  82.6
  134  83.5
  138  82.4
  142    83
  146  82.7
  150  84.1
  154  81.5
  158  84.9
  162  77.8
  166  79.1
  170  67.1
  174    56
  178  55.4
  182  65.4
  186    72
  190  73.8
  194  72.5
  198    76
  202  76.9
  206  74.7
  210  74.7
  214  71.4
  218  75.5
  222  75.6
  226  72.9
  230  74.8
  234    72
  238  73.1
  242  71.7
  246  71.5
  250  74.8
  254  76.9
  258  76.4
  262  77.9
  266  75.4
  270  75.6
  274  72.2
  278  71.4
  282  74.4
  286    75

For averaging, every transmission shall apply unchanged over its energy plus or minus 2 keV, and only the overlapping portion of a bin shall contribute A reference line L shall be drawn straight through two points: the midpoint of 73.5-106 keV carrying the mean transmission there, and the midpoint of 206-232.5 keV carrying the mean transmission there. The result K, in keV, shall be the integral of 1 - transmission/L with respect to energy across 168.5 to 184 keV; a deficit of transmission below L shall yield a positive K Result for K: 3.6 keV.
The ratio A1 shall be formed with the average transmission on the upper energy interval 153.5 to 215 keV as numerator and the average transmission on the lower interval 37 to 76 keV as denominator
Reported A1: 0.88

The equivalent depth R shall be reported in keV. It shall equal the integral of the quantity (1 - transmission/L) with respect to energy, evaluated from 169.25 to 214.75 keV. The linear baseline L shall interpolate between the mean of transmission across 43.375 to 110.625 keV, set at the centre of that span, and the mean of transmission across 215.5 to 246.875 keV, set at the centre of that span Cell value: 4.33 keV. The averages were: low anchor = 88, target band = 69.7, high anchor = 73.4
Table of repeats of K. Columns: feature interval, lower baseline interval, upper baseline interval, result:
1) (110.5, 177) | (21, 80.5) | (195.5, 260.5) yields -5.00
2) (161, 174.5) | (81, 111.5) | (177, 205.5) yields 0.86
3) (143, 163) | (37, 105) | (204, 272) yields -0.59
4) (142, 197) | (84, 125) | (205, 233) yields 4.72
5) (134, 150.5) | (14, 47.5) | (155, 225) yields -3.14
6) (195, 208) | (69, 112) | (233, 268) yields 0.57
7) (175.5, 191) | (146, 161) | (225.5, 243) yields 2.62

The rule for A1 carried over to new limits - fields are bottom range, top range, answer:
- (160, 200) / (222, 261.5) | 1.07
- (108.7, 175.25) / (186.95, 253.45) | 0.91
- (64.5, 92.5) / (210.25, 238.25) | 0.83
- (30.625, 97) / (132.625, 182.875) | 0.93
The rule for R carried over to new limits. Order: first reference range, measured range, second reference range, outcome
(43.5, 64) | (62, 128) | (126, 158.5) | -3.78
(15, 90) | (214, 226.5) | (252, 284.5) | 0.19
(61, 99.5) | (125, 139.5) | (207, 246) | 0.16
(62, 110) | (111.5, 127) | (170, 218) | -0.40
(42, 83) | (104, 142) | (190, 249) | -1.84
